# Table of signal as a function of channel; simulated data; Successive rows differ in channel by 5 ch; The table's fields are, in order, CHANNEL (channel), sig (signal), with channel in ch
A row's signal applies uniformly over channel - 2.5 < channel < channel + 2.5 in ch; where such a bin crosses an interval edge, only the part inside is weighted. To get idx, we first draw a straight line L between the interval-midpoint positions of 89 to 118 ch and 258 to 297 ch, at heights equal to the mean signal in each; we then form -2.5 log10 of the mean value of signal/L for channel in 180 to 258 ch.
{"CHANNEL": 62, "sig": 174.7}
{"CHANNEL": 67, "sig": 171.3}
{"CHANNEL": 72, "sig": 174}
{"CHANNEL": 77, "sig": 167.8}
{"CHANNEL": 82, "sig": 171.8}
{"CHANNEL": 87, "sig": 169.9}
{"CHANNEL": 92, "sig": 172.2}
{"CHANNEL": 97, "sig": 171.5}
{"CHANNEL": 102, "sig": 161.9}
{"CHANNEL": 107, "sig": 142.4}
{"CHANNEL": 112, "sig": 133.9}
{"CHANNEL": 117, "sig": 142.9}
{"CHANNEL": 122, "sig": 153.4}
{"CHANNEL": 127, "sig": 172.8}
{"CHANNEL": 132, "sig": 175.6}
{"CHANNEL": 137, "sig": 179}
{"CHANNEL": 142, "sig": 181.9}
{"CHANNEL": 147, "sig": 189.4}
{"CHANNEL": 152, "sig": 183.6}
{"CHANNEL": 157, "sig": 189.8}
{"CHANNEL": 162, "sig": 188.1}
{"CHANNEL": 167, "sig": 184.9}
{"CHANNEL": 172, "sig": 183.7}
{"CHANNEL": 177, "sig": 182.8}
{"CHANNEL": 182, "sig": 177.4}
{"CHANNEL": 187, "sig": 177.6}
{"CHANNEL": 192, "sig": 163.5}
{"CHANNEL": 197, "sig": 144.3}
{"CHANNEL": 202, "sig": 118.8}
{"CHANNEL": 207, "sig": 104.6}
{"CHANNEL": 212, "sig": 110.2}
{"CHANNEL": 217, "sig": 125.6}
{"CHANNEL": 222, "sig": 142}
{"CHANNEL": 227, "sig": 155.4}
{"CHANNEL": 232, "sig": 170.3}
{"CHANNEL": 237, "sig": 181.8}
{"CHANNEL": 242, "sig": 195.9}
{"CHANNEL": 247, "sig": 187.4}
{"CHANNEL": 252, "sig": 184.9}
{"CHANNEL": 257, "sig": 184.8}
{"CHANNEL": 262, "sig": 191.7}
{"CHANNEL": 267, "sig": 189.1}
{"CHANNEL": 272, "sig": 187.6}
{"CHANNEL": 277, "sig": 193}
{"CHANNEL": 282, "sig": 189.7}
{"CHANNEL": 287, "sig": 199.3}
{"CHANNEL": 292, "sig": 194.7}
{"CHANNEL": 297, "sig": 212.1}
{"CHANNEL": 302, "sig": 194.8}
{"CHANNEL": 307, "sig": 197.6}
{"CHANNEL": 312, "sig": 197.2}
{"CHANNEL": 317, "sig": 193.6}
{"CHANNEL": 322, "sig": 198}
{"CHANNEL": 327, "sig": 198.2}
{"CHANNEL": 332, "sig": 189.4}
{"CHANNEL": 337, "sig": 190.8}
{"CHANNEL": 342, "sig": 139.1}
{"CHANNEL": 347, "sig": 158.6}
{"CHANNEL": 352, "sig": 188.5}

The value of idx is 0.15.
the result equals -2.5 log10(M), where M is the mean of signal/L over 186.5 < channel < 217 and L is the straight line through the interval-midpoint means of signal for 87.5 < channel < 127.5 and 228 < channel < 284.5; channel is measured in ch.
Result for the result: 0.30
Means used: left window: 156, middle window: 133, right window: 186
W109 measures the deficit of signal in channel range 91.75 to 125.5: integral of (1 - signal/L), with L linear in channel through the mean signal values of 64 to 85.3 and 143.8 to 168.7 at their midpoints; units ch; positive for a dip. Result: 4.6 ch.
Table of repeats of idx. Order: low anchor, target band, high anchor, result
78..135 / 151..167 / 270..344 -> -0.11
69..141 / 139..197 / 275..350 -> -0.05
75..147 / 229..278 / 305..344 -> -0.03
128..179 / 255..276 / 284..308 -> 0.04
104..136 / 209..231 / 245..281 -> 0.30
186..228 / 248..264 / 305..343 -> -0.18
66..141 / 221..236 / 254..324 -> 0.16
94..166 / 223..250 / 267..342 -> 0.05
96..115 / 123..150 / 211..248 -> -0.17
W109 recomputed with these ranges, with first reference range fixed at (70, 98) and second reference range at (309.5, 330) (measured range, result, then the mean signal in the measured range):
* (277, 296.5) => -0.3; 196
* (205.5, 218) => 4.9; 113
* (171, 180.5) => -0.1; 183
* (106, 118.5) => 2.5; 139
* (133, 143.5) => -0.2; 180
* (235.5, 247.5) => -0.1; 189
